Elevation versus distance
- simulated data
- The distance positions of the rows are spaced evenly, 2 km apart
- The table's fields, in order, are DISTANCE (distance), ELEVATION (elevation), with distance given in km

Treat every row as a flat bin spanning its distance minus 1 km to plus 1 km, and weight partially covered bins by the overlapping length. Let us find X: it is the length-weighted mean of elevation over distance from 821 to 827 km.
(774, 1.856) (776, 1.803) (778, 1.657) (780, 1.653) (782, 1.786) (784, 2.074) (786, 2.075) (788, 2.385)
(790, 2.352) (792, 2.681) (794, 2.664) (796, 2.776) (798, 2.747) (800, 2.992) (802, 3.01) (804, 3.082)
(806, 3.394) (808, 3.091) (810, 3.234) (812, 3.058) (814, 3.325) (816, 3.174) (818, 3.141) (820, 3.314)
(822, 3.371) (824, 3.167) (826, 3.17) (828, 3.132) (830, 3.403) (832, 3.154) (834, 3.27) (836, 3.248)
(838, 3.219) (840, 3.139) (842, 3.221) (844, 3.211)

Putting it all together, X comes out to 3.24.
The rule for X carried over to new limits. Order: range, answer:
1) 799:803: 3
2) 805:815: 3.22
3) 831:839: 3.22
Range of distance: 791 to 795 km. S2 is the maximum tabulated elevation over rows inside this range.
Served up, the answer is 2.681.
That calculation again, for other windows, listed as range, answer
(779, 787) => 2.075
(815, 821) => 3.314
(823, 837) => 3.403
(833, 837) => 3.27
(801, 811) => 3.394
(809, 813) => 3.234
